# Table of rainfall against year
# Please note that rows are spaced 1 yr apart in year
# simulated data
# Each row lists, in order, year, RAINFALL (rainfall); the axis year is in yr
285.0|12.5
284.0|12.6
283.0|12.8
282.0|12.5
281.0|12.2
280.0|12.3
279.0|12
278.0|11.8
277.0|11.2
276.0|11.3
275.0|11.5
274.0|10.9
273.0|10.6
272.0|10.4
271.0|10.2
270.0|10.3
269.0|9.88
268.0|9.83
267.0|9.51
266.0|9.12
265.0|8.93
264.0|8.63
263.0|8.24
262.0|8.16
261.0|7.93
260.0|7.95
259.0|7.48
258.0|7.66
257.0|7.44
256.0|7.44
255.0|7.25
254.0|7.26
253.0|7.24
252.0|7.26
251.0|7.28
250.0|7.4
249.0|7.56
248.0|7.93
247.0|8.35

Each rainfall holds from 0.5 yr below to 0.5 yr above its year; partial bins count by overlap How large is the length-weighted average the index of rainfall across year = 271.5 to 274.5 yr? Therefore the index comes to 10.6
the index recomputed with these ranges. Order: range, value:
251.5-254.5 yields 7.25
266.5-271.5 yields 9.94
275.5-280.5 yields 11.7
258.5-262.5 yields 7.88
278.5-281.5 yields 12.2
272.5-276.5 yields 11.1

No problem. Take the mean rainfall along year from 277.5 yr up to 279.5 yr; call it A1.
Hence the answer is 11.9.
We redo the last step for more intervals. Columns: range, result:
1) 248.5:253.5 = 7.35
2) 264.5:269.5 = 9.45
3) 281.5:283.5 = 12.7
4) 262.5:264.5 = 8.44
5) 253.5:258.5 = 7.41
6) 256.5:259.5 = 7.53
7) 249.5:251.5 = 7.34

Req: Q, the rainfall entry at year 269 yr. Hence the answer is 9.88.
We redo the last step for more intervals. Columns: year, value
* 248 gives 7.93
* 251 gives 7.28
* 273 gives 10.6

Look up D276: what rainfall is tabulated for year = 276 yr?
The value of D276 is 11.3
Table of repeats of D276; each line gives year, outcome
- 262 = 8.16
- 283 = 12.8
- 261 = 7.93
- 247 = 8.35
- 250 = 7.4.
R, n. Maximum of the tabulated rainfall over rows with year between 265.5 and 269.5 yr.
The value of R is 9.88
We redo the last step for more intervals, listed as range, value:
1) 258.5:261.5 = 7.95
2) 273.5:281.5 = 12.3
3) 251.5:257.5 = 7.44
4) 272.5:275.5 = 11.5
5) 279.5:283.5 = 12.8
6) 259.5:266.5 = 9.12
